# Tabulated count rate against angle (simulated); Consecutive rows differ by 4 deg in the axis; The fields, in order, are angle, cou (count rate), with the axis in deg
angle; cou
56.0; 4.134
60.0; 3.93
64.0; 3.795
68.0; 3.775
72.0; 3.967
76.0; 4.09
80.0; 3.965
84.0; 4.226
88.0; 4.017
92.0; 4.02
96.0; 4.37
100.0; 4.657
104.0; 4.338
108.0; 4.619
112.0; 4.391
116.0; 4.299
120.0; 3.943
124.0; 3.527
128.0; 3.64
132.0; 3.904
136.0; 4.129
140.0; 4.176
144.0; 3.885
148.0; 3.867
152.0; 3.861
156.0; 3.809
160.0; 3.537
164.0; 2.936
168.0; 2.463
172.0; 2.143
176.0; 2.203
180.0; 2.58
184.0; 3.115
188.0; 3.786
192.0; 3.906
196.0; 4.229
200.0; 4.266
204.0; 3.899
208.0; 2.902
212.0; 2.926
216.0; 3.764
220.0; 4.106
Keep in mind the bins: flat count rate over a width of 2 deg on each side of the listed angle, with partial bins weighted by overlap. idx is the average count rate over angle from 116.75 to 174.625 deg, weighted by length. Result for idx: 3.56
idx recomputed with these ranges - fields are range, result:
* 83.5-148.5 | 4.12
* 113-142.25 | 3.96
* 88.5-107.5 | 4.34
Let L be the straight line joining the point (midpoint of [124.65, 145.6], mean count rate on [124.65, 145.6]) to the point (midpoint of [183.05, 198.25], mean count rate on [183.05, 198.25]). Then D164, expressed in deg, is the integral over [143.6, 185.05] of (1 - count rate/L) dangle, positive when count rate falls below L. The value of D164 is 8.2 deg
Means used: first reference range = 3.92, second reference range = 3.81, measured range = 3.1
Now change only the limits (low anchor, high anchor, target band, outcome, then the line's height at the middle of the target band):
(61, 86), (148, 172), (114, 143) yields -3.5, 3.52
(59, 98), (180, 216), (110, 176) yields 3.1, 3.78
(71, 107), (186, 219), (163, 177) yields 5.2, 3.86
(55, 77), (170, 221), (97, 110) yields -2.6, 3.77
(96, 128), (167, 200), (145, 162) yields -0.8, 3.6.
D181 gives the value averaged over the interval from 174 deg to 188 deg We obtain 2.8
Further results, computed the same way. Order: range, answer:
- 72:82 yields 4.02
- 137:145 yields 4.06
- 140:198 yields 3.34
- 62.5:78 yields 3.91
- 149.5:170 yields 3.33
